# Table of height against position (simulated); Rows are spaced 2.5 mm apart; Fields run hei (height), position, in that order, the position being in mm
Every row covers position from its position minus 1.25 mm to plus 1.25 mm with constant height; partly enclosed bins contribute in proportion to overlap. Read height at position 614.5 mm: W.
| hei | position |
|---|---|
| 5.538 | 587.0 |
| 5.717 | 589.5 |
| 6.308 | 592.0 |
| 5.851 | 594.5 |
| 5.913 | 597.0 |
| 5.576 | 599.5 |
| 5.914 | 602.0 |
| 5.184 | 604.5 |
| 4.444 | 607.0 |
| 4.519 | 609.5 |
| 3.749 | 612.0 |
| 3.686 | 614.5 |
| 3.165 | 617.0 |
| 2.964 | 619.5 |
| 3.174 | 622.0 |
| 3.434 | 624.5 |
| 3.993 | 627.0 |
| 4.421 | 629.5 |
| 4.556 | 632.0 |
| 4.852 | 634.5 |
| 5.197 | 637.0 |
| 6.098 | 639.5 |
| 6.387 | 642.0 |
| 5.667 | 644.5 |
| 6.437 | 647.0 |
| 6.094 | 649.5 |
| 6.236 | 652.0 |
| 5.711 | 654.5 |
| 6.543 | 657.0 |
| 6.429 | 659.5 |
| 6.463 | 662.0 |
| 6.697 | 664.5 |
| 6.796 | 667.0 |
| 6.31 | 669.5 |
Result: 3.686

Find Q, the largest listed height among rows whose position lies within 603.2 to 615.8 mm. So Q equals 5.184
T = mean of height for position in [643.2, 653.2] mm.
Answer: 6.11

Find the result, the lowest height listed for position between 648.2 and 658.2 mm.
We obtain 5.711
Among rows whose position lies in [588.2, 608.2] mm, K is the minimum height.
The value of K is 4.444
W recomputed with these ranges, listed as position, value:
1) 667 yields 6.796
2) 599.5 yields 5.576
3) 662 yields 6.463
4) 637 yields 5.197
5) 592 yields 6.308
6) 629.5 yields 4.421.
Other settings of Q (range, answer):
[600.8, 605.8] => 5.914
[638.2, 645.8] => 6.387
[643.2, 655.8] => 6.437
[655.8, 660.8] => 6.543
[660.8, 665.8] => 6.697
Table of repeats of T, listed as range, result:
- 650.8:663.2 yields 6.28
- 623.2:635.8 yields 4.25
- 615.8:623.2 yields 3.1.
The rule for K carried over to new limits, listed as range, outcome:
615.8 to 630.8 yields 2.964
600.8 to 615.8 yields 3.686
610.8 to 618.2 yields 3.165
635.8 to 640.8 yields 5.197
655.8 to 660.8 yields 6.429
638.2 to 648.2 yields 5.667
